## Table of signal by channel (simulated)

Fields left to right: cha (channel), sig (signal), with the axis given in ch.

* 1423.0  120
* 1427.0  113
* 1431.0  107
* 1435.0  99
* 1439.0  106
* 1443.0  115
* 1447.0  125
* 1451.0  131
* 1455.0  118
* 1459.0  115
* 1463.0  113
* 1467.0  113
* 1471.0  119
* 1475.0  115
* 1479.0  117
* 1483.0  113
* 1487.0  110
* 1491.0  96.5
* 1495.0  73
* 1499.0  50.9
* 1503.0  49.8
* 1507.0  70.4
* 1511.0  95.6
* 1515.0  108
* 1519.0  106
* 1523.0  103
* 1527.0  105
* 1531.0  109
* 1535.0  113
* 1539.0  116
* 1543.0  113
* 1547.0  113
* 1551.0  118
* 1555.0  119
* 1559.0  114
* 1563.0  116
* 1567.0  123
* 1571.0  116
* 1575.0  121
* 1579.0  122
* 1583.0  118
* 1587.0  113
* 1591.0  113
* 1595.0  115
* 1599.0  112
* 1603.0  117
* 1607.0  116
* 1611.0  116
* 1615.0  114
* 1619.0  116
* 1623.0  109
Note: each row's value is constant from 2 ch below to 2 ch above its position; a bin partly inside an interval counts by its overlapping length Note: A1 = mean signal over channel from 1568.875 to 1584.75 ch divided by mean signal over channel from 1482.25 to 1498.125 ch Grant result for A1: 1.3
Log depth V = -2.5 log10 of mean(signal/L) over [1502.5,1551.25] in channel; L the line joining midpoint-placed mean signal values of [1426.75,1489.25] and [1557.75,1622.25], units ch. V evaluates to 0.13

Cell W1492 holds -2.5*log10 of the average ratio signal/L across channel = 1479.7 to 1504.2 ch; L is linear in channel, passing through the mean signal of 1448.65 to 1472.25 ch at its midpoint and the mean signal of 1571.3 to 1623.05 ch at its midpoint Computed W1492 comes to 0.35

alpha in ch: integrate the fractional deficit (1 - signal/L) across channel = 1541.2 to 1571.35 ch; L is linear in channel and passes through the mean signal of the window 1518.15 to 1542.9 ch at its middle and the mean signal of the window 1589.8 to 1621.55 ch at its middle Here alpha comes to -1.5 ch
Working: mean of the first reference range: 109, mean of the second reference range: 115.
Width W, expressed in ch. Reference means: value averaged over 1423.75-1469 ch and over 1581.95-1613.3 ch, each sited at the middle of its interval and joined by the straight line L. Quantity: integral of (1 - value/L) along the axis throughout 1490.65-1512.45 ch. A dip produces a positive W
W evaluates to 8.41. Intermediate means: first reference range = 114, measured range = 70.3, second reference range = 115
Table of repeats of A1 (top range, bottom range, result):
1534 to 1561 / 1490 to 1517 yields 1.50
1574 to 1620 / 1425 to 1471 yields 1.01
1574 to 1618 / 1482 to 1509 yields 1.46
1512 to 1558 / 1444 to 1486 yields 0.94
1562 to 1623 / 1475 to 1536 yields 1.22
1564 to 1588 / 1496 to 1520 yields 1.51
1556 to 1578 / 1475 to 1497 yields 1.15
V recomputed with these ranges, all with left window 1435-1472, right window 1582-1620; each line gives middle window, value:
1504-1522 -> 0.24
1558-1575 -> -0.03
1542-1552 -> 0.01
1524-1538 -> 0.06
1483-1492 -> 0.10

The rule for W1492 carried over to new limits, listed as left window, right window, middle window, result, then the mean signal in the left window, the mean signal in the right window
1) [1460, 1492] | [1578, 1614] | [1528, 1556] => 0.00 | 113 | 116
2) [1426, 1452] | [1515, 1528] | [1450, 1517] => 0.09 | 113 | 105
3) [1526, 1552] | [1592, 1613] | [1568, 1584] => -0.05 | 112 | 115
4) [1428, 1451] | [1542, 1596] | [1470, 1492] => 0.02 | 112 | 117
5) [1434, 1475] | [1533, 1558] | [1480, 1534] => 0.24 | 116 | 115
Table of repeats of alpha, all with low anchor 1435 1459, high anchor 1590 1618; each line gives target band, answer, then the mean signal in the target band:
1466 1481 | 0.06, 116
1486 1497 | 2.34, 91.6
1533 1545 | 0.18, 114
